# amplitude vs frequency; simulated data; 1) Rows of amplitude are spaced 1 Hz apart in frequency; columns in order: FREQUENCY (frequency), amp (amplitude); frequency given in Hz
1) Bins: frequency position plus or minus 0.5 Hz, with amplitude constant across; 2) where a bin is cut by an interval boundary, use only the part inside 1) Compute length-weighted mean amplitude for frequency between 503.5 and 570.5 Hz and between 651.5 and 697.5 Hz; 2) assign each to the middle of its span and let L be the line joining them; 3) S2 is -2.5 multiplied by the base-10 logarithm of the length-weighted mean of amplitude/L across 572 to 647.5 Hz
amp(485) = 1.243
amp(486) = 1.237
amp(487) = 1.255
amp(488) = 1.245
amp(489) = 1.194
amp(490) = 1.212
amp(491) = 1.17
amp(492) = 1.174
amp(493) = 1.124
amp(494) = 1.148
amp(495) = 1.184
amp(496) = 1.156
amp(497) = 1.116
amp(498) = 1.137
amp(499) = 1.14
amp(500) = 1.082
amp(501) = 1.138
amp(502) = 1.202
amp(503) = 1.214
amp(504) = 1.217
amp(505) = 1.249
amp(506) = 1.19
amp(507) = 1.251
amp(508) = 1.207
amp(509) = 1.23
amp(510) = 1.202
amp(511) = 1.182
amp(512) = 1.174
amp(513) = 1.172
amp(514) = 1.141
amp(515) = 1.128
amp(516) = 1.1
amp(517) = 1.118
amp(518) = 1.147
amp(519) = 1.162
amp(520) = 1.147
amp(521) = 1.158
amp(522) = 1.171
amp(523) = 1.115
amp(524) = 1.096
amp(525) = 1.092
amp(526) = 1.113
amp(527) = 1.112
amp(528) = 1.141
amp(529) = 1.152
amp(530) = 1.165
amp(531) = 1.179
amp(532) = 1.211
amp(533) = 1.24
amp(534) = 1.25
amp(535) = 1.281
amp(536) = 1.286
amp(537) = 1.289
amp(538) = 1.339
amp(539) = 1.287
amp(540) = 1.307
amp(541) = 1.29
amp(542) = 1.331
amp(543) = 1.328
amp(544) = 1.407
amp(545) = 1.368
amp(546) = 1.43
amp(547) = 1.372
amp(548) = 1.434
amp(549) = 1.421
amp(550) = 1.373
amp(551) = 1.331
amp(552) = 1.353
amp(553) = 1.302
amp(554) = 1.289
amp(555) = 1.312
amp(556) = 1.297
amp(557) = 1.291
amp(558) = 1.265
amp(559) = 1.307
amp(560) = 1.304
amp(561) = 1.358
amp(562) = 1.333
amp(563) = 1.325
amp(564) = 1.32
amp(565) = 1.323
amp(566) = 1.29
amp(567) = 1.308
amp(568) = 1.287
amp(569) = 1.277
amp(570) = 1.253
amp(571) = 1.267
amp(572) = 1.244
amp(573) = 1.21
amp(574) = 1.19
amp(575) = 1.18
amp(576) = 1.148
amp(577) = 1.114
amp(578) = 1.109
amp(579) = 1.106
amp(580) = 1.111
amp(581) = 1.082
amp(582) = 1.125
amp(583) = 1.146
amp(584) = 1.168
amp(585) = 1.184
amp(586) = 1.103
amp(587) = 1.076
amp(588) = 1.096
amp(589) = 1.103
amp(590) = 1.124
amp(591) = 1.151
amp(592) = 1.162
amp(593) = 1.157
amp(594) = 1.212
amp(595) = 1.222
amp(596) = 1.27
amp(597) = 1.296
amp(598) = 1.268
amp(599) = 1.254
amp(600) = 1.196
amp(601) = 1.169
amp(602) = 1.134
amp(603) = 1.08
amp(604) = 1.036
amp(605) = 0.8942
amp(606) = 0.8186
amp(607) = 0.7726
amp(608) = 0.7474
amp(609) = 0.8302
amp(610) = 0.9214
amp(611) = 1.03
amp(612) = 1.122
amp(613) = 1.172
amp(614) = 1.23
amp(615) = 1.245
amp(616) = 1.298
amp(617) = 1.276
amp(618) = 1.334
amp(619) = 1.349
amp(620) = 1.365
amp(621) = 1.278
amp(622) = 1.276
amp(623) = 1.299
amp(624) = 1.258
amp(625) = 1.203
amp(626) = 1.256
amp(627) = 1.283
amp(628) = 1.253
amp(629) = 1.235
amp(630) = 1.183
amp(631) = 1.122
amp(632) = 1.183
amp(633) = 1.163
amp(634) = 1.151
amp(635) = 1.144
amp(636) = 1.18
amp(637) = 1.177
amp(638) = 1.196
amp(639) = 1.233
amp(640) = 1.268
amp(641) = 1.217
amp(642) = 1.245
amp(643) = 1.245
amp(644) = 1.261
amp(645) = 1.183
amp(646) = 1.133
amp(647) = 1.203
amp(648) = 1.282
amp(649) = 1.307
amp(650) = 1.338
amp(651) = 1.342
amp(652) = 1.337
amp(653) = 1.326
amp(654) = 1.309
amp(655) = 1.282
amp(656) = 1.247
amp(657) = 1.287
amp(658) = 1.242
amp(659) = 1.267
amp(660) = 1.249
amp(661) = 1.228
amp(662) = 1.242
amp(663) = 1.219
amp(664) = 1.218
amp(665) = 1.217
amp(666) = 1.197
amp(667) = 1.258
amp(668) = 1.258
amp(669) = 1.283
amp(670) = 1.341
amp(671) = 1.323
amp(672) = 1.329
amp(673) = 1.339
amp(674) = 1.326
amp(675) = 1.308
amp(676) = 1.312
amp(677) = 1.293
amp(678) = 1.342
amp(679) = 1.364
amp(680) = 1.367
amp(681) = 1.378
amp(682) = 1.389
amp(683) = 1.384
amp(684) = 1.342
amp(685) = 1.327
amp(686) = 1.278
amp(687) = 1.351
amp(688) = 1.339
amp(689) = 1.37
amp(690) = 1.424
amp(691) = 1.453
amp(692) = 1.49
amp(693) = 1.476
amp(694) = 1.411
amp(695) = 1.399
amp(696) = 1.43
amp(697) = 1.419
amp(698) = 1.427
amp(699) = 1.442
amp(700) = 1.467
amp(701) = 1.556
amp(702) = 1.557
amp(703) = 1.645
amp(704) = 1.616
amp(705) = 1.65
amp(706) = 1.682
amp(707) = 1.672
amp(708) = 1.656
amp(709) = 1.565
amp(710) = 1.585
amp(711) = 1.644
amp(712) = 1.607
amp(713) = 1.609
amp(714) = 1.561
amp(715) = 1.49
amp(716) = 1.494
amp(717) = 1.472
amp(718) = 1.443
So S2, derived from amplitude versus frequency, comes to 0.11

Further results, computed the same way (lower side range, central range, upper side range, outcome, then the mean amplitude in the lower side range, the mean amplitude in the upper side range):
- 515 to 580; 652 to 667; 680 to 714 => 0.139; 1.25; 1.49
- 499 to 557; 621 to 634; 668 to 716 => 0.115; 1.23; 1.45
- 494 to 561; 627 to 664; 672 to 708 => 0.117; 1.23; 1.43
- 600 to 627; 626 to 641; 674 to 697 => 0.000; 1.13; 1.37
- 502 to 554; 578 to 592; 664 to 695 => 0.138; 1.23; 1.34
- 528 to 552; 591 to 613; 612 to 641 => 0.163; 1.3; 1.23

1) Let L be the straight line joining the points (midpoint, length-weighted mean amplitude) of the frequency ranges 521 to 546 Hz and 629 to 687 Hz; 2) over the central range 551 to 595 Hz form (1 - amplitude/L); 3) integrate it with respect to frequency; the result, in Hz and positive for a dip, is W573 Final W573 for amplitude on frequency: 0.9 Hz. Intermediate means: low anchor 1.23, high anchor 1.27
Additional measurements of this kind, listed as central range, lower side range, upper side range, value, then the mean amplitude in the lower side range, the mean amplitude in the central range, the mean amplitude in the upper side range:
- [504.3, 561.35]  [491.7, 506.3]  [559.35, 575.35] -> -1.0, 1.16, 1.24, 1.28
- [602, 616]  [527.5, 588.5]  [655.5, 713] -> 3.3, 1.26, 1.01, 1.4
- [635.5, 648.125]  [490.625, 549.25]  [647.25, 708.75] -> 1.1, 1.21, 1.22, 1.37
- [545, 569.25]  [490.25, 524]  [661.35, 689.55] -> -2.5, 1.16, 1.33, 1.31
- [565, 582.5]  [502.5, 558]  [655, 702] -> 1.0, 1.24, 1.2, 1.34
